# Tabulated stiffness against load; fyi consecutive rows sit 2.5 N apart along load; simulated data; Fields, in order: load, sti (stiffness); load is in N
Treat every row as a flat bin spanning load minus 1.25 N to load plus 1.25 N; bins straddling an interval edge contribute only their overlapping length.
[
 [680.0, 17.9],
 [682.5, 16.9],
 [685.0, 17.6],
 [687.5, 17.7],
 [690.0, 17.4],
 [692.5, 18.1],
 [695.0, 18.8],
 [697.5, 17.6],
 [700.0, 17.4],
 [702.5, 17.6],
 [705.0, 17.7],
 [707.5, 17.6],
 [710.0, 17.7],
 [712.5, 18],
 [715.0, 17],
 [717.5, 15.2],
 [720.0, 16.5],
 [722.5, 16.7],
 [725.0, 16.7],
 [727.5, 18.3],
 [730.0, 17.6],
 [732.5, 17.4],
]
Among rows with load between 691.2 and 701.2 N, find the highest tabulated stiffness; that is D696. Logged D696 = 18.8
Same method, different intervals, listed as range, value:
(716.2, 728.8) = 18.3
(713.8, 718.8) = 17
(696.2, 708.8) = 17.7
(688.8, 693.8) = 18.1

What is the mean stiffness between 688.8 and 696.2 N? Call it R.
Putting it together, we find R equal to 18.1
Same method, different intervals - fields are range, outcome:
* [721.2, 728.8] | 17.2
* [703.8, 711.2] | 17.7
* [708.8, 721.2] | 16.9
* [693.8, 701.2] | 17.9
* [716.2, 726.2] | 16.3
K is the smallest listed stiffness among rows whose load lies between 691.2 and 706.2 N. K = 17.4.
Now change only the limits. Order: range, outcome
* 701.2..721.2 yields 15.2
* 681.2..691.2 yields 16.9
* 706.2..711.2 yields 17.6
